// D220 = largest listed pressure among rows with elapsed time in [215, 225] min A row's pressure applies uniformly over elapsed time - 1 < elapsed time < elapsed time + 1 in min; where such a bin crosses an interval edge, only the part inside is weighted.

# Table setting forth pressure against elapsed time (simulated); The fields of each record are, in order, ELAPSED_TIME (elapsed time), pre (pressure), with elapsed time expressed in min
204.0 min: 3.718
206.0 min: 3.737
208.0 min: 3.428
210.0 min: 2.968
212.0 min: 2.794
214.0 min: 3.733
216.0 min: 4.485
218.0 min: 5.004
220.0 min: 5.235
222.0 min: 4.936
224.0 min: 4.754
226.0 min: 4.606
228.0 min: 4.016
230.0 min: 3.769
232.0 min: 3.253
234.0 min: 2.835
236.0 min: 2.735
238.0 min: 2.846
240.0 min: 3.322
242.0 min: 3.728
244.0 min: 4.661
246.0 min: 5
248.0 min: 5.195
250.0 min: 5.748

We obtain 5.235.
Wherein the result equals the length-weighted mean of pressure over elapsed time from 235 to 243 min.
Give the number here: 3.16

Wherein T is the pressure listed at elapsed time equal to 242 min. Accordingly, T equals 3.728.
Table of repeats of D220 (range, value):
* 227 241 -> 4.016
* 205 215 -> 3.737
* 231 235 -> 3.253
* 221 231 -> 4.936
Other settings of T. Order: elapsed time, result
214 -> 3.733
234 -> 2.835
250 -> 5.748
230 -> 3.769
